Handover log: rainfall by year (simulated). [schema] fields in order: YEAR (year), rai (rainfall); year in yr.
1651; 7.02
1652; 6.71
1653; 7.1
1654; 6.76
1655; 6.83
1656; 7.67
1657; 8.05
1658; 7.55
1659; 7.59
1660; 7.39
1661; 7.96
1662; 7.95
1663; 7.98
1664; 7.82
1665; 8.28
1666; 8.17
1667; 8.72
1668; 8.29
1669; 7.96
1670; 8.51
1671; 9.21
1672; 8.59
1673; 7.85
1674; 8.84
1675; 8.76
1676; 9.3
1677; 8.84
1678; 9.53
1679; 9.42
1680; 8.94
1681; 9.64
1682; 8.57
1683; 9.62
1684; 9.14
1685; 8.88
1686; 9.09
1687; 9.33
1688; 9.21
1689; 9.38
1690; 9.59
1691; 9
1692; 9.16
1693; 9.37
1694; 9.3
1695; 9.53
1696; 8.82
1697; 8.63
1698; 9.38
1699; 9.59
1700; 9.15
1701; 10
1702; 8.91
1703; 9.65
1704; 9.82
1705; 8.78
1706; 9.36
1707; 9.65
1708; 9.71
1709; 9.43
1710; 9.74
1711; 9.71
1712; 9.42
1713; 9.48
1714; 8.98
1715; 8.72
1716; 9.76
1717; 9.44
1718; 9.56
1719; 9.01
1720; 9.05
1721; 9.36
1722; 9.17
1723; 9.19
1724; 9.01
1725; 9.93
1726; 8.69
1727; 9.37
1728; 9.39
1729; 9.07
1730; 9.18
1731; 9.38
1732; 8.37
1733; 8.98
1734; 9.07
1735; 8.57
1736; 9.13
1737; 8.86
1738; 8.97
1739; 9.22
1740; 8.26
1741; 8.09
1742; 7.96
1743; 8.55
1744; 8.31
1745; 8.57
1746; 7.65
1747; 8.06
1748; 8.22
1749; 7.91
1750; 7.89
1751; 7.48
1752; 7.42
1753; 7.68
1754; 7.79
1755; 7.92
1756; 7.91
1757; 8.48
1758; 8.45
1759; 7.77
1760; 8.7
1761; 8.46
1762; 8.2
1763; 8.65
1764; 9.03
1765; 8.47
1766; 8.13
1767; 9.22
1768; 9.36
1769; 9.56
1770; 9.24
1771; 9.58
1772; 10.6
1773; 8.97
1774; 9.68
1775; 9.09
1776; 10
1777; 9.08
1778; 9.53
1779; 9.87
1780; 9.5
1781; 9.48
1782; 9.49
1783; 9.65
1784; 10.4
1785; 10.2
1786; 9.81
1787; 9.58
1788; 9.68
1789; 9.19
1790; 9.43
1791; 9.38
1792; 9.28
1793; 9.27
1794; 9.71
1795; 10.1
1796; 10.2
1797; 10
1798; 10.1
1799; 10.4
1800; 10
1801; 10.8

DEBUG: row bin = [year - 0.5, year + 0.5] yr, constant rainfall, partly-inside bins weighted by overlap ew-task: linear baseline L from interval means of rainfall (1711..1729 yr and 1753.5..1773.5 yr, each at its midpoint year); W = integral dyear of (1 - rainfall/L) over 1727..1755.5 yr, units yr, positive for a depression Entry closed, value 1.8 yr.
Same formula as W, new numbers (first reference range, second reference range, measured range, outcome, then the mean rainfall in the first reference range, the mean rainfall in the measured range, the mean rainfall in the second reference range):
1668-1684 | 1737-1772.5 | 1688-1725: -2.6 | 8.89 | 9.33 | 8.46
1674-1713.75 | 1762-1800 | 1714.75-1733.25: 0.3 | 9.3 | 9.2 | 9.53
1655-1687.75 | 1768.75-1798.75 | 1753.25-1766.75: 1.6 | 8.52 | 8.31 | 9.66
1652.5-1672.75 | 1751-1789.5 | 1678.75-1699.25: -2.6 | 7.92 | 9.21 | 9.03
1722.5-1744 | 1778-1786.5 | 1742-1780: 3.1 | 8.9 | 8.64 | 9.78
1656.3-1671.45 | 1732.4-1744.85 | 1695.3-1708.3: -1.5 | 8.09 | 9.34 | 8.66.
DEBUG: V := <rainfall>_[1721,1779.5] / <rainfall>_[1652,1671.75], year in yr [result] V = 1.11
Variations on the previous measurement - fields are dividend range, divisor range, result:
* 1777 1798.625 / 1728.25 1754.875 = 1.15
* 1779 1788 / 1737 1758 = 1.20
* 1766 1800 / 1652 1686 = 1.16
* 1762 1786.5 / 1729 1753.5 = 1.12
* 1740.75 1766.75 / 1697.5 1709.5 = 0.86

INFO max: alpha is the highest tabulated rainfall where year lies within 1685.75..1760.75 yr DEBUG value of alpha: 10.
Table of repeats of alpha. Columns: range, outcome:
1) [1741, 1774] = 10.6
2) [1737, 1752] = 9.22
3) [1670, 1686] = 9.64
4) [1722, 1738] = 9.93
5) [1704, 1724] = 9.82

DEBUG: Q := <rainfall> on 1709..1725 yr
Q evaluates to 9.33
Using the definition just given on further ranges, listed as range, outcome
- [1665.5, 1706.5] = 9.07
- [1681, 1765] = 8.91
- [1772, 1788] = 9.65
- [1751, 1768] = 8.28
